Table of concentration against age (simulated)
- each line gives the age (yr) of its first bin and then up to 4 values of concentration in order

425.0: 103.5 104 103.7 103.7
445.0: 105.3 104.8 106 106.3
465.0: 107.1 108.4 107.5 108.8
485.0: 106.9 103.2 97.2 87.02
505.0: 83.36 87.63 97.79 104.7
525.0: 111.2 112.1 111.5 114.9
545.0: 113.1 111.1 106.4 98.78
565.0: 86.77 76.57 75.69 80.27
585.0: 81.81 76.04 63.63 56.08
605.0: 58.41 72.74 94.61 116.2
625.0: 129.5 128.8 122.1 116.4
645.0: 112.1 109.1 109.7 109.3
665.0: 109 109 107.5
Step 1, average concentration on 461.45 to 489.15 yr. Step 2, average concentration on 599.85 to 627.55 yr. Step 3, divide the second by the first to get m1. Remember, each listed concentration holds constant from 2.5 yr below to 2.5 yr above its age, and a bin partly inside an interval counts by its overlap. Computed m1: 0.84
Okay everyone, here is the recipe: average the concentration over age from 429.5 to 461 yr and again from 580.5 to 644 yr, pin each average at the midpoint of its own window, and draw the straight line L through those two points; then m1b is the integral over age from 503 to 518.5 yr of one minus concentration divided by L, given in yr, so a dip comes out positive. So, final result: 1.5 yr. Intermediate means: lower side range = 105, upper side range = 93.1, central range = 90.8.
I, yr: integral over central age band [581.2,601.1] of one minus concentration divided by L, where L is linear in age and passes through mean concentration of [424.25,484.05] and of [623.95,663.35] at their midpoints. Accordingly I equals 7.4 yr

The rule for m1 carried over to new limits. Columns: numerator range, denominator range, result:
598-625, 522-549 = 0.75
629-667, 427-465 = 1.09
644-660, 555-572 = 1.22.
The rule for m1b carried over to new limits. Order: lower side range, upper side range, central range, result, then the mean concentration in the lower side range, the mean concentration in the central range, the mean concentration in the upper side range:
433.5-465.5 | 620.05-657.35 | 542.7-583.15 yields 7.0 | 105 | 93.3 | 118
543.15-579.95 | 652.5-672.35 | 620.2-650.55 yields -4.3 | 94.2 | 120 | 109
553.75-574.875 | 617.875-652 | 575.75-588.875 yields 2.3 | 89.4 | 79.8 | 119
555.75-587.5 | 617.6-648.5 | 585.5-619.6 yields 9.7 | 84.6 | 73.8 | 120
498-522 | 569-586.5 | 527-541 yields -4.1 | 91.9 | 113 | 78.6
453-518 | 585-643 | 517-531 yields -1.4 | 101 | 109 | 93.7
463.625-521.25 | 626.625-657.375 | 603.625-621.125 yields 4.4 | 99.7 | 84.8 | 117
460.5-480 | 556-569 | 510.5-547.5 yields -3.9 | 108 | 108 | 92.5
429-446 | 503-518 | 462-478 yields -1.6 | 104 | 108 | 90.3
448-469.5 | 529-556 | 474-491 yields 0.2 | 106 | 107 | 112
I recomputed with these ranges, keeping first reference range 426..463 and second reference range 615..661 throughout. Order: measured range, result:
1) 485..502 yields 1.6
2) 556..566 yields 1.4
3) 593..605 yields 5.7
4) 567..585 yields 5.5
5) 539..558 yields 0.0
